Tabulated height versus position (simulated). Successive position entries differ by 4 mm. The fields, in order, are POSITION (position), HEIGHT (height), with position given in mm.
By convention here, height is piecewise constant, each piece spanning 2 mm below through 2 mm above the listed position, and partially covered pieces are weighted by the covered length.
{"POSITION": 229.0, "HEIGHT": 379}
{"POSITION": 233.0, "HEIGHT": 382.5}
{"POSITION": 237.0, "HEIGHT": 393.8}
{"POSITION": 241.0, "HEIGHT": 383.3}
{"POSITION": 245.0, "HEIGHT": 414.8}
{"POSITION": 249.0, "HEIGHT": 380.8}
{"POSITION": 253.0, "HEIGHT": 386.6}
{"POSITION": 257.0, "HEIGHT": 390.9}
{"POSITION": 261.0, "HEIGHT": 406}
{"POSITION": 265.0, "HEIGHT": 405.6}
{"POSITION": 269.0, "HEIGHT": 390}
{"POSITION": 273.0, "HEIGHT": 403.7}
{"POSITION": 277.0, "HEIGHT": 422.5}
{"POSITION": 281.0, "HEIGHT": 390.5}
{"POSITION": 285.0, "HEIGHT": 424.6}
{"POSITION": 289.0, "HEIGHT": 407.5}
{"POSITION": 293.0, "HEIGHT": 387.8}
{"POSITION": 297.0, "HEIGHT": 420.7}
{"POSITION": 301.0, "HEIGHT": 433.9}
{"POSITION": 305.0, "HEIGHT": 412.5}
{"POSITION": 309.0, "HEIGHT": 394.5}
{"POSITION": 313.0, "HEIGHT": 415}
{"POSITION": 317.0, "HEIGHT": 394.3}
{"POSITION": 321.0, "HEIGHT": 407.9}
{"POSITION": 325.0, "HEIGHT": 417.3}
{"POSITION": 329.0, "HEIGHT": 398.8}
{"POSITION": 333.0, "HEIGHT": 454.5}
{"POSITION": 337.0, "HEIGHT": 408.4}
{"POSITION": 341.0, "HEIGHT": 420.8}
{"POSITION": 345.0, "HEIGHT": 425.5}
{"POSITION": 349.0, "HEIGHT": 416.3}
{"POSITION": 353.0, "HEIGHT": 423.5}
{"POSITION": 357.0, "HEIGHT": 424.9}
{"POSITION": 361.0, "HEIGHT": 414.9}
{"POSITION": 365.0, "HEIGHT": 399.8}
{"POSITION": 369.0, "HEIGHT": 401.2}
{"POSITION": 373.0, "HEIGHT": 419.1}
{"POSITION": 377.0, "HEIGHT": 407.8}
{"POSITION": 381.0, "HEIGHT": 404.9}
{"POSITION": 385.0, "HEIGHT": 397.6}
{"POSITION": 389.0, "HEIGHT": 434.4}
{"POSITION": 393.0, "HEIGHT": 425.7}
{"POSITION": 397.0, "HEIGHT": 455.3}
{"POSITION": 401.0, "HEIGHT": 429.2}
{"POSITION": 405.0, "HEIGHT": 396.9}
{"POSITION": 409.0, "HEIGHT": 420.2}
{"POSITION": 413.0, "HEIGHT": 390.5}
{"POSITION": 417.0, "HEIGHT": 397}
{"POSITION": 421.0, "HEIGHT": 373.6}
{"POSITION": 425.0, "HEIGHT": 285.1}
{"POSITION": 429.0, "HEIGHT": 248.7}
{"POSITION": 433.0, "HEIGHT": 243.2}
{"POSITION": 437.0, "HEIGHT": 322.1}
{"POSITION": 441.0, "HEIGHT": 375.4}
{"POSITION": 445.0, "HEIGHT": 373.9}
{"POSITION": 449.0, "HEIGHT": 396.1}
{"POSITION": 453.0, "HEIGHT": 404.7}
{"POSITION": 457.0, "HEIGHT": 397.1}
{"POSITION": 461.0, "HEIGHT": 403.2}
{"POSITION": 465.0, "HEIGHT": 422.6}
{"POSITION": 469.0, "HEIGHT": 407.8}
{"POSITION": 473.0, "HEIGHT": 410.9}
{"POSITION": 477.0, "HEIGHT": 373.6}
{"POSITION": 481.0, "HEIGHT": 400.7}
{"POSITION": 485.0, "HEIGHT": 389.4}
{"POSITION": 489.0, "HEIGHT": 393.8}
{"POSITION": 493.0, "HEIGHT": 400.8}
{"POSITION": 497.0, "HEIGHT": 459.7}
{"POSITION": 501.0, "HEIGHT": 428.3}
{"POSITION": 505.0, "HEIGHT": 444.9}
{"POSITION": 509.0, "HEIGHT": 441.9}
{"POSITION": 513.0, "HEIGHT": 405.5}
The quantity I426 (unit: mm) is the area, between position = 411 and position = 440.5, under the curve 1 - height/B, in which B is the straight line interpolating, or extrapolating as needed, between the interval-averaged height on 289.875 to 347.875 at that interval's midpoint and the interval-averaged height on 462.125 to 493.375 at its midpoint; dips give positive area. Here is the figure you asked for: 5.76 mm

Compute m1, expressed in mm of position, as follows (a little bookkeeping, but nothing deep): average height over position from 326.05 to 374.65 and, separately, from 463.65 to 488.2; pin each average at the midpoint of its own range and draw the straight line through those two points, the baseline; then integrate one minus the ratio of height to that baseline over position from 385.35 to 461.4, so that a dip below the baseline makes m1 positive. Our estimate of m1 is 5.59 mm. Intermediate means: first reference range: 417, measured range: 377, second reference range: 400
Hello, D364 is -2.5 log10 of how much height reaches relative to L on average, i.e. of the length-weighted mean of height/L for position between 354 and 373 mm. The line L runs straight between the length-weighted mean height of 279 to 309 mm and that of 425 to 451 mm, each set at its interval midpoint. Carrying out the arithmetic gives -0.12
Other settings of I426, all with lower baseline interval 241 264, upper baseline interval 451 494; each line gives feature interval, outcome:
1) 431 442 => 2.52 mm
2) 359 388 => -0.68 mm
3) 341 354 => -0.79 mm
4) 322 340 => -1.00 mm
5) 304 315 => -0.29 mm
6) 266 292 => -0.65 mm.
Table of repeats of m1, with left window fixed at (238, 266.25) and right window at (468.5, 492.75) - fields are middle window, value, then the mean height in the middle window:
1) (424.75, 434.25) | 3.4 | 255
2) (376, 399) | -1.5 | 422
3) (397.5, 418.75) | -0.8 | 410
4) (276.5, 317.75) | -1.5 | 409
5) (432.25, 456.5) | 2.1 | 361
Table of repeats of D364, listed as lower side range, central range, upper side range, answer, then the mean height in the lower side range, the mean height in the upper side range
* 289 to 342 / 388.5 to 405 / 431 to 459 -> -0.14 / 412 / 359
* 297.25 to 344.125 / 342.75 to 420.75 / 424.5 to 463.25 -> -0.09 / 415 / 348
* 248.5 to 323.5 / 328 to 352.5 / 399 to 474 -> -0.08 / 405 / 373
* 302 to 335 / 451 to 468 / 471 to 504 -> 0.01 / 413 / 408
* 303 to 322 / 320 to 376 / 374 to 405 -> -0.01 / 405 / 420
